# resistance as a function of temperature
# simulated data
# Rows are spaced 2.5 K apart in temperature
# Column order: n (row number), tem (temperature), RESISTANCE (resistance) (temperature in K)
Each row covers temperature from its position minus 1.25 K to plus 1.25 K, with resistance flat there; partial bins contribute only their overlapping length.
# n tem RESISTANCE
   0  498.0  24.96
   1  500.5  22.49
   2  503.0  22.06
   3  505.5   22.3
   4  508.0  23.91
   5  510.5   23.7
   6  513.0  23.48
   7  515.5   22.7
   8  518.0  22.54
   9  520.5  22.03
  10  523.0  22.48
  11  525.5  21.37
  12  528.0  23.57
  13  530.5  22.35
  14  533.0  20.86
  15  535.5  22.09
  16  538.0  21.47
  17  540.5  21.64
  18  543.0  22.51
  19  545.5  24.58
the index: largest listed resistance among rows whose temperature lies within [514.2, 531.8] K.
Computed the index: 23.57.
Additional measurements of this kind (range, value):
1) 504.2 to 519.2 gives 23.91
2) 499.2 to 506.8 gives 22.49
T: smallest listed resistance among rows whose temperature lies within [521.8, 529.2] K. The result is 21.37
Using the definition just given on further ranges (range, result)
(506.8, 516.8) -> 22.7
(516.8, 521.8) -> 22.03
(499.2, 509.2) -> 22.06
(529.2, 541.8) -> 20.86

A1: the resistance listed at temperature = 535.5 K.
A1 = 22.09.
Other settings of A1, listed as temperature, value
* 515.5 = 22.7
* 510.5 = 23.7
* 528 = 23.57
